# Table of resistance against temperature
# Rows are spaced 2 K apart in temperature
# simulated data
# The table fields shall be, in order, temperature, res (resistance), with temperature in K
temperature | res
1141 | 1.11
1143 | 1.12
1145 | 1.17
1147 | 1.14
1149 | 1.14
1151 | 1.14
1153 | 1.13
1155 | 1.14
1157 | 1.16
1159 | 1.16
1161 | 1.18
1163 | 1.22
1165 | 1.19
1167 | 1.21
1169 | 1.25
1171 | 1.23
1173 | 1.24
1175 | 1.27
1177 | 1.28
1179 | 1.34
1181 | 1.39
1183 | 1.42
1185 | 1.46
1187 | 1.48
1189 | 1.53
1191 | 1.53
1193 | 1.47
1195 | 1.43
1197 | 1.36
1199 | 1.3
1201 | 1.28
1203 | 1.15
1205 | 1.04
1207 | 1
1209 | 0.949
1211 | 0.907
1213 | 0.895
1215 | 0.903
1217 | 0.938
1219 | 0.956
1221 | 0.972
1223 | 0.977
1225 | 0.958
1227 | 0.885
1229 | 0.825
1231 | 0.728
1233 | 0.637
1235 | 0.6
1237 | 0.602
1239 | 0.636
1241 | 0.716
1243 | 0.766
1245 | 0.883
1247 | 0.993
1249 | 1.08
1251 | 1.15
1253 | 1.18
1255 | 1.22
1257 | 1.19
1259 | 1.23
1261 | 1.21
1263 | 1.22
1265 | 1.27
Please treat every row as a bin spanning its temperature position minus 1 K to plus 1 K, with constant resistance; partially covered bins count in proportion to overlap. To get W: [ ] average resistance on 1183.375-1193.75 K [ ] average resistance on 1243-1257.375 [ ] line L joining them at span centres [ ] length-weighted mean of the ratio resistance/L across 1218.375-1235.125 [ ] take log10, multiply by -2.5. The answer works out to 0.41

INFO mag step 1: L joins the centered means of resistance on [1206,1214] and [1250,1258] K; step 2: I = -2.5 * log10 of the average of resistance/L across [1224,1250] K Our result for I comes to 0.34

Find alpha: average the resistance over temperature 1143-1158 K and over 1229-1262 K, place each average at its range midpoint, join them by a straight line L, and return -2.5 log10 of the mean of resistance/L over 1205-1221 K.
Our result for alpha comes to 0.06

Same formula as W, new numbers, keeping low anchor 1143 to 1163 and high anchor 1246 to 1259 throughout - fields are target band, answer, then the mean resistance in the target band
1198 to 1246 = 0.27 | 0.896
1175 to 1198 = -0.23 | 1.42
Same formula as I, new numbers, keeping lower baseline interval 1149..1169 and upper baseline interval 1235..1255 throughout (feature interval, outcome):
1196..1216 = -0.06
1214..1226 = 0.03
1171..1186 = -0.20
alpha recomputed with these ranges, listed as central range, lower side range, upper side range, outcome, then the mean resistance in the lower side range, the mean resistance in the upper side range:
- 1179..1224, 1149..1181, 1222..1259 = -0.13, 1.21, 0.9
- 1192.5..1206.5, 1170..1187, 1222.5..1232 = -0.12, 1.34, 0.869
